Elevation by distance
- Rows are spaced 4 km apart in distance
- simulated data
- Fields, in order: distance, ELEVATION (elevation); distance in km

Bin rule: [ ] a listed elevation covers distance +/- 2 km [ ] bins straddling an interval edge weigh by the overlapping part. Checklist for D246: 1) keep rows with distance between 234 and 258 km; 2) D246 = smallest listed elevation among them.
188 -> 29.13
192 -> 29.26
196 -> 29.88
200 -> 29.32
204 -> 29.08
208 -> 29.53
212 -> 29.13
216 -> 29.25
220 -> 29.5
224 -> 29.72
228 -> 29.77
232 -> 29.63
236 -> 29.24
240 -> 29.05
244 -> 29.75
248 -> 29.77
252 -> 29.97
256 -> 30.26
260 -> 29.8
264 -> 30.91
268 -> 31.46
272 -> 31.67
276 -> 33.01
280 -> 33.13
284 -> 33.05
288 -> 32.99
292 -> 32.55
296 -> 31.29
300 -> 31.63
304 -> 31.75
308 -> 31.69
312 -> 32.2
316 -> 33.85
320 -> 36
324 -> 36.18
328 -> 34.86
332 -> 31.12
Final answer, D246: 29.05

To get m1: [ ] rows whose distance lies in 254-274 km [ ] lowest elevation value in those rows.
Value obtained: 29.8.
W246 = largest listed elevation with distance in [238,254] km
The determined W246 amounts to 29.97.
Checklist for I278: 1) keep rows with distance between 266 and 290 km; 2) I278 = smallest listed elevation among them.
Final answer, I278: 31.46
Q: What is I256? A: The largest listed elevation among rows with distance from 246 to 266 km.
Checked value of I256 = 30.91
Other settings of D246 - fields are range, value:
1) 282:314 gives 31.29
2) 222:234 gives 29.63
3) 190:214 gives 29.08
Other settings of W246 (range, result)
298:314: 32.2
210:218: 29.25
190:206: 29.88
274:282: 33.13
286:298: 32.99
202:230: 29.77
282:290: 33.05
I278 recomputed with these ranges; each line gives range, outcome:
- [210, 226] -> 29.13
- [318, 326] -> 36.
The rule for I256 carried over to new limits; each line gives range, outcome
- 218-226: 29.72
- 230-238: 29.63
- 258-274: 31.67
